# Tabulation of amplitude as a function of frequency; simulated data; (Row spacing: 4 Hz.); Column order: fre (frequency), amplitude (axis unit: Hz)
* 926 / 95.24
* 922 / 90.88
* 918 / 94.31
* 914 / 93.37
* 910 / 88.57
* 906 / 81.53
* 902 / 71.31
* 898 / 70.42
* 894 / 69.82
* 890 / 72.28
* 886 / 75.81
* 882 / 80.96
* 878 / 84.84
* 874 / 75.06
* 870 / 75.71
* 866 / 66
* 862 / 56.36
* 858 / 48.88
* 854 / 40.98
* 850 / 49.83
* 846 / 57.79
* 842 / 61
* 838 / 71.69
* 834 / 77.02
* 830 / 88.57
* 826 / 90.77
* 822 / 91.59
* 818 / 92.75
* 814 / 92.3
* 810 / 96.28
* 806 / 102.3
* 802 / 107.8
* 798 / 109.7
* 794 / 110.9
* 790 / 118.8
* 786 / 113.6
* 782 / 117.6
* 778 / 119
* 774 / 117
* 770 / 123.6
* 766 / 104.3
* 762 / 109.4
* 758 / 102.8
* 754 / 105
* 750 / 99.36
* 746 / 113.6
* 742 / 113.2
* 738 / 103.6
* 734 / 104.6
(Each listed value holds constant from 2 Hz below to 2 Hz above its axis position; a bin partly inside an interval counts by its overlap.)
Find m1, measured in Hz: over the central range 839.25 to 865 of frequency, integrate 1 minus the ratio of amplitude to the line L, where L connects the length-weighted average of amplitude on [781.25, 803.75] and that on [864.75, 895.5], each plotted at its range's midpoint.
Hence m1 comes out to 9.96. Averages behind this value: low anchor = 113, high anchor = 75.4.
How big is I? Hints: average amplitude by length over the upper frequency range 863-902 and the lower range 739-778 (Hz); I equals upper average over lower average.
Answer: 0.67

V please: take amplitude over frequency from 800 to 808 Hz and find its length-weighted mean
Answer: 105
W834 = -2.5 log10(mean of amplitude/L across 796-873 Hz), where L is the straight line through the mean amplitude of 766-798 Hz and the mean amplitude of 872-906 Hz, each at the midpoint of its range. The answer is 0.24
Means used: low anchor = 116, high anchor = 75.4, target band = 77.7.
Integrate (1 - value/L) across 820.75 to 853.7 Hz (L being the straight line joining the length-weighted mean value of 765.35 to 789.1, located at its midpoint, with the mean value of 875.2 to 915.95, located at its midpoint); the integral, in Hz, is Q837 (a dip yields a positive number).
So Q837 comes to 8.9 Hz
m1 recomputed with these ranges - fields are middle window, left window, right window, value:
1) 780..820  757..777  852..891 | -3.22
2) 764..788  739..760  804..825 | -3.31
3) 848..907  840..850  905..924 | 4.27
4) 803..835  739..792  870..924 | 2.21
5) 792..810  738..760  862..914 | -2.15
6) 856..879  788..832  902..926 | 6.53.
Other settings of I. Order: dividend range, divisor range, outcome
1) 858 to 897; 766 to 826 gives 0.67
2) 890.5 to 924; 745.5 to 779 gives 0.75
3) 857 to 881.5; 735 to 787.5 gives 0.63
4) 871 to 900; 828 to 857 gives 1.19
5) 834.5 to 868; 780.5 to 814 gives 0.53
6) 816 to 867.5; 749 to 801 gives 0.61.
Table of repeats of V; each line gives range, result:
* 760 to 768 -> 107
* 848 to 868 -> 52.4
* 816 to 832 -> 90.9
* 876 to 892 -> 78.5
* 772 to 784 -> 118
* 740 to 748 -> 113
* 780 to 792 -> 117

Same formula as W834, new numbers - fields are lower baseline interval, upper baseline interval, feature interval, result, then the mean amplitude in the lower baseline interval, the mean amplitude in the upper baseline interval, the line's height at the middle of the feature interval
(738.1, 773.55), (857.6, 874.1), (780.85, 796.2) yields -0.20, 109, 64.7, 95.8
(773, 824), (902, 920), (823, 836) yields 0.18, 107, 87.4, 101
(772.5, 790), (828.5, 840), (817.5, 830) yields -0.06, 117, 78.7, 86.3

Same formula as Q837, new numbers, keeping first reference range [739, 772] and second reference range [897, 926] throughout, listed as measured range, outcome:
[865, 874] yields 1.9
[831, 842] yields 2.7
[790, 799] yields -0.8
